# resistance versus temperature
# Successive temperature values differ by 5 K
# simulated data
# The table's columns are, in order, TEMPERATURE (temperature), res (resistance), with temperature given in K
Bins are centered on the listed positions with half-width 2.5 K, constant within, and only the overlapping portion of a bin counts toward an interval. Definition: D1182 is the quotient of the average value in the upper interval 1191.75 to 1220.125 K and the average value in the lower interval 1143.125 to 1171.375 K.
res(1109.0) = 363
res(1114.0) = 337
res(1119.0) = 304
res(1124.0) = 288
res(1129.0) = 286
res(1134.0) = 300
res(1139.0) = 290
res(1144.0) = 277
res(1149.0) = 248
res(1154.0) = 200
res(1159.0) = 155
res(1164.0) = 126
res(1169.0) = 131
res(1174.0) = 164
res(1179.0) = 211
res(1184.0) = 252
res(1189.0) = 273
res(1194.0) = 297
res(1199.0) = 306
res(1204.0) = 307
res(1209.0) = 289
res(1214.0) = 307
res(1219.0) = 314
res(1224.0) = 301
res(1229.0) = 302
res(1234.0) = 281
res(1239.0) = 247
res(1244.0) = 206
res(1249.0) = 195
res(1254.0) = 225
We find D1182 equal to 1.6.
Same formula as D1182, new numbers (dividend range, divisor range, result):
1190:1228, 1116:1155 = 1.09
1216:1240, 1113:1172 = 1.21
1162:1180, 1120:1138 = 0.53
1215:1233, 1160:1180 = 1.97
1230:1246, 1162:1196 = 1.21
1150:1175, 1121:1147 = 0.56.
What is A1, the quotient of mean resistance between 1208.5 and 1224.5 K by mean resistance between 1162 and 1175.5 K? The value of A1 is 2.19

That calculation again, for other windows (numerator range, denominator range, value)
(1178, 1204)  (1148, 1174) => 1.65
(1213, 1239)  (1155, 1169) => 2.04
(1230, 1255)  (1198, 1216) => 0.78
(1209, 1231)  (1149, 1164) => 1.68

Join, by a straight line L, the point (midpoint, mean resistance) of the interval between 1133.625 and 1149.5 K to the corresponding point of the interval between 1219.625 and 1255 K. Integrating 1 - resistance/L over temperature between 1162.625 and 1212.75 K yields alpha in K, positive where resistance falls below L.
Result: 5.1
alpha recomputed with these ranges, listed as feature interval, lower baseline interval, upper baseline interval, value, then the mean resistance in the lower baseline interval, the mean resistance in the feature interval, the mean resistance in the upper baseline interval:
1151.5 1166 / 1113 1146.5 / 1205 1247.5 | 6.5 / 296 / 162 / 280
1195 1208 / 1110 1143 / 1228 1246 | -1.5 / 303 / 303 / 257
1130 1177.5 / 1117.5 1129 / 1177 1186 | 9.3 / 293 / 213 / 232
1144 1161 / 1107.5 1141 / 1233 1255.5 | 4.5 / 308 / 214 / 228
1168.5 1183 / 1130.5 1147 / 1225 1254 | 4.8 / 288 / 182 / 247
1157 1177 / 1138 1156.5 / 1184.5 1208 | 9.1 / 251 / 145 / 292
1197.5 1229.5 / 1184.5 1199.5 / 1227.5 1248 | -4.1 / 285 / 304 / 252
